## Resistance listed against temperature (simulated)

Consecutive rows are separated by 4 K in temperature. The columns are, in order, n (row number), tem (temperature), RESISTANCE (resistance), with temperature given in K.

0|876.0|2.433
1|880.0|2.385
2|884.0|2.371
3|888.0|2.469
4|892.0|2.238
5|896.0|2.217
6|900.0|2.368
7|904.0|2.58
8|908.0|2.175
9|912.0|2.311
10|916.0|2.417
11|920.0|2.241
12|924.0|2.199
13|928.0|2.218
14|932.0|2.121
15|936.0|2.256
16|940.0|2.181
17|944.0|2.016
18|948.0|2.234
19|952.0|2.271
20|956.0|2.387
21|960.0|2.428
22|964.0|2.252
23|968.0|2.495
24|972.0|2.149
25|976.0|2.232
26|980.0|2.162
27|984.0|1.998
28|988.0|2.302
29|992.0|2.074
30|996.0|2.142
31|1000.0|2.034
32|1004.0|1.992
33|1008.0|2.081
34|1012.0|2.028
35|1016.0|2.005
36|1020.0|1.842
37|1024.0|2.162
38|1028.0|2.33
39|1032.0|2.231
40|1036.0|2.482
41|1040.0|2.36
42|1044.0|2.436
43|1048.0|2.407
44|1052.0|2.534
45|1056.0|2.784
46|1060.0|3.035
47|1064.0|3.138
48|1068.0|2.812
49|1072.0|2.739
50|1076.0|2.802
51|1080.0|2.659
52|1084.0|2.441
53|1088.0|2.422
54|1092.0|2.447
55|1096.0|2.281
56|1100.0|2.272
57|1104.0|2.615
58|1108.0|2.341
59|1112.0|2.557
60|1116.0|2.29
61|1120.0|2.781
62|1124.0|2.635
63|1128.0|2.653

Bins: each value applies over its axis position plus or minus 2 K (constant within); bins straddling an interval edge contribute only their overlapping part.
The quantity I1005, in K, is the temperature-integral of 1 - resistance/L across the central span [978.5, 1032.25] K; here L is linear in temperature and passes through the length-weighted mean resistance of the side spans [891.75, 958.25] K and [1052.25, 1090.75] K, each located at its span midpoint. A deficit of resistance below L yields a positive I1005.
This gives 9.2 K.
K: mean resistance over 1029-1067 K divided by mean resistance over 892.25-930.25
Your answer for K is 1.1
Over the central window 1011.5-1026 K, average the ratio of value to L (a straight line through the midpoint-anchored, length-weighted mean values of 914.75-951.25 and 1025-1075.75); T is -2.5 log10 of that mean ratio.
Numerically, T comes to 0.24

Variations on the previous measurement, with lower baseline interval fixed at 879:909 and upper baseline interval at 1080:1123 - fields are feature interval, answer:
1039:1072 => -0.112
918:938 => 0.078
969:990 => 0.101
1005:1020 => 0.200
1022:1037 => 0.062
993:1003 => 0.160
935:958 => 0.075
